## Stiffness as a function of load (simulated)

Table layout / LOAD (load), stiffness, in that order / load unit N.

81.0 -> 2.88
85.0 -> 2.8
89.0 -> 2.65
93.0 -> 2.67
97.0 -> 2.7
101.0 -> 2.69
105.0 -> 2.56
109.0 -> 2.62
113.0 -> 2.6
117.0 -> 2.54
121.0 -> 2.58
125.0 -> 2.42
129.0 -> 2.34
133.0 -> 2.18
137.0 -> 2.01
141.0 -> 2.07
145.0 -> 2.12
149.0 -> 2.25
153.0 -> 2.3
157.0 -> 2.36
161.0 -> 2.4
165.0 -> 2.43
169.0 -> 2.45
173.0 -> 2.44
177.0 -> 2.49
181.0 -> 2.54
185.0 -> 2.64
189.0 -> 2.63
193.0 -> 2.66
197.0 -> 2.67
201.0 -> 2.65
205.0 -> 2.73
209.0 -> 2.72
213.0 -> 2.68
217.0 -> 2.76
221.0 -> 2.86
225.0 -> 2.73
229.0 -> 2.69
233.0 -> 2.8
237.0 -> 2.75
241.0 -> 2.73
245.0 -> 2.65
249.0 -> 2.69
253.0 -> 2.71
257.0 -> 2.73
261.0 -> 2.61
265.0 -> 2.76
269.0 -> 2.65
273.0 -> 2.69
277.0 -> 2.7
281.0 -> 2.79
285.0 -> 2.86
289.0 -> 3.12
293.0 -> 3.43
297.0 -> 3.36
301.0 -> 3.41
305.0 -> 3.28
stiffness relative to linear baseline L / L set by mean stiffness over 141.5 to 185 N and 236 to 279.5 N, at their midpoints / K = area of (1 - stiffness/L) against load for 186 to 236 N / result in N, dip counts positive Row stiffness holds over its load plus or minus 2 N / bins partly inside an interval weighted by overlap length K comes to -3.4 N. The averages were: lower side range 2.38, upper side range 2.7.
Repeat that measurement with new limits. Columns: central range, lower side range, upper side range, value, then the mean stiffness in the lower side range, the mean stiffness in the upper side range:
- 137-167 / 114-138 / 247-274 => 2.2 N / 2.37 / 2.69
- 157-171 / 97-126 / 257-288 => 1.2 N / 2.59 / 2.74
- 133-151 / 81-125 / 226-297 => 3.8 N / 2.64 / 2.8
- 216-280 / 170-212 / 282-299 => 4.5 N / 2.61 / 3.17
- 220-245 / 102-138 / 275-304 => 1.2 N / 2.45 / 3.1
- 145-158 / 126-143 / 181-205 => 0.2 N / 2.17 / 2.65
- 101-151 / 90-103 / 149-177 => 3.7 N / 2.68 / 2.39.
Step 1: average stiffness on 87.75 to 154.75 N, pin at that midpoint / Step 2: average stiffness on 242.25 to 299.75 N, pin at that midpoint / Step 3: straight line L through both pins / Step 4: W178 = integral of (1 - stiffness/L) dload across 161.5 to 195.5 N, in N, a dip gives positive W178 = 0.7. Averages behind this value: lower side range 2.43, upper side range 2.85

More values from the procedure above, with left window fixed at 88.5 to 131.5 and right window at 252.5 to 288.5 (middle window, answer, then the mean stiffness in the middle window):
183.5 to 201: 0.05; 2.65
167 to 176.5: 0.66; 2.45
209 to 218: -0.12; 2.72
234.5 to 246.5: -0.04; 2.72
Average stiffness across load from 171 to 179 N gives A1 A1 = 2.46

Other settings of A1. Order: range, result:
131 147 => 2.09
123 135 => 2.31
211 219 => 2.72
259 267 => 2.68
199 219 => 2.71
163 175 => 2.44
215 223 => 2.81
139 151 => 2.15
